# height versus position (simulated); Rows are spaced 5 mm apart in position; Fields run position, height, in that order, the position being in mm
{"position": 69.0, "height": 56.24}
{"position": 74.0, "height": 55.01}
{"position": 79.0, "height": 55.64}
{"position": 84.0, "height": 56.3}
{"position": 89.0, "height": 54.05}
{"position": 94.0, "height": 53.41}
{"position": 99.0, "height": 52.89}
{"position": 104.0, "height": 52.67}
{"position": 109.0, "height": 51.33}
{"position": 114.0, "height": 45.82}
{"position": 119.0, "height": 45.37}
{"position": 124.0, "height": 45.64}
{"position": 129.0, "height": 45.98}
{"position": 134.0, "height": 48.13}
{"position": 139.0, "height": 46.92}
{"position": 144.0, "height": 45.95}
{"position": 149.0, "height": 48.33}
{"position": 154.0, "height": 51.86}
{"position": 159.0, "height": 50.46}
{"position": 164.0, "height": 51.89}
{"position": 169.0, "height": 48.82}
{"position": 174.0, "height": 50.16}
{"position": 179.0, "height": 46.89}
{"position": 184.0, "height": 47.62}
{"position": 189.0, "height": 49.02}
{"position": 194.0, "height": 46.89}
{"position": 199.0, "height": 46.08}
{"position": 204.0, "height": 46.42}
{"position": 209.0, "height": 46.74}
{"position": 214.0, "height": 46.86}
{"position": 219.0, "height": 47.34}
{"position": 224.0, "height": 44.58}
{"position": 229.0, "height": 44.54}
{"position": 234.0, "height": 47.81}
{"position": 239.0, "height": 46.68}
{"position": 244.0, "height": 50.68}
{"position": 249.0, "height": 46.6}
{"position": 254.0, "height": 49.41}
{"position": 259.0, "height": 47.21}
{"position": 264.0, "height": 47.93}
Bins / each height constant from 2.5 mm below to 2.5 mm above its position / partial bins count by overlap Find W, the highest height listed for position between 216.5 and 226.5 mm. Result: 47.34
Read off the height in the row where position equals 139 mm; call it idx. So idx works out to 46.92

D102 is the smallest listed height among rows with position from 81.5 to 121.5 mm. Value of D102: 45.37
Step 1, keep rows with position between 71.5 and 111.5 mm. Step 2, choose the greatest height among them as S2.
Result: 56.3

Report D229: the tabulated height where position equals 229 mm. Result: 44.54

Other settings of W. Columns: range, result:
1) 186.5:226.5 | 49.02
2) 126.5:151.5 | 48.33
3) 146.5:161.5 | 51.86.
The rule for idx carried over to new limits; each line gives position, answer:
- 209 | 46.74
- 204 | 46.42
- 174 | 50.16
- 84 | 56.3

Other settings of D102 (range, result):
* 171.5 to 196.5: 46.89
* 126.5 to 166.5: 45.95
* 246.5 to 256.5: 46.6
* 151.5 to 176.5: 48.82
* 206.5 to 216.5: 46.74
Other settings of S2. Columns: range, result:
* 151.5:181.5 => 51.89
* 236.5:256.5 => 50.68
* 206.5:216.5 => 46.86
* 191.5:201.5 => 46.89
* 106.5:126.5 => 51.33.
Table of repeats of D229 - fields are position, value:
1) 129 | 45.98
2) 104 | 52.67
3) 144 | 45.95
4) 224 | 44.58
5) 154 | 51.86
